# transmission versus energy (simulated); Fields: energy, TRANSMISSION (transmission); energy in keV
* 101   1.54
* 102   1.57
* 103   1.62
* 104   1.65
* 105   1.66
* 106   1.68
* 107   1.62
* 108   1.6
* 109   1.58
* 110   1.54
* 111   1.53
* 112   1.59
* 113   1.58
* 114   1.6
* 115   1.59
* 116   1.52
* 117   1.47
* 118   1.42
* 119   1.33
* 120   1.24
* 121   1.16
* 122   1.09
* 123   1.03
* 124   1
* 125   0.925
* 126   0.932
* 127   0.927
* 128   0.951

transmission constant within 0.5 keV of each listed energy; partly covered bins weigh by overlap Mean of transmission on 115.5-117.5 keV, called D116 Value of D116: 1.5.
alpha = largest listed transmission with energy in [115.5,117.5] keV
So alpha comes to 1.52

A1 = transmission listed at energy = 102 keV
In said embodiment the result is 1.57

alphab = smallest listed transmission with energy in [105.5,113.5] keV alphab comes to 1.53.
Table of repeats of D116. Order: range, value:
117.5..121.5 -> 1.29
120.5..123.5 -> 1.09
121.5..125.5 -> 1.01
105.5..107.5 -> 1.65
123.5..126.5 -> 0.952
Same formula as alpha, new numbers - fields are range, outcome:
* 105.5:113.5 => 1.68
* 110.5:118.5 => 1.6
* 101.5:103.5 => 1.62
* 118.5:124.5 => 1.33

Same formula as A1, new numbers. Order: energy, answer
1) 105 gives 1.66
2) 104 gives 1.65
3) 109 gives 1.58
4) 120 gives 1.24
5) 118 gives 1.42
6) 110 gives 1.54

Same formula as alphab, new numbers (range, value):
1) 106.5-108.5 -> 1.6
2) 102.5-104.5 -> 1.62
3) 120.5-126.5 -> 0.925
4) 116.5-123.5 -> 1.03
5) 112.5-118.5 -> 1.42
